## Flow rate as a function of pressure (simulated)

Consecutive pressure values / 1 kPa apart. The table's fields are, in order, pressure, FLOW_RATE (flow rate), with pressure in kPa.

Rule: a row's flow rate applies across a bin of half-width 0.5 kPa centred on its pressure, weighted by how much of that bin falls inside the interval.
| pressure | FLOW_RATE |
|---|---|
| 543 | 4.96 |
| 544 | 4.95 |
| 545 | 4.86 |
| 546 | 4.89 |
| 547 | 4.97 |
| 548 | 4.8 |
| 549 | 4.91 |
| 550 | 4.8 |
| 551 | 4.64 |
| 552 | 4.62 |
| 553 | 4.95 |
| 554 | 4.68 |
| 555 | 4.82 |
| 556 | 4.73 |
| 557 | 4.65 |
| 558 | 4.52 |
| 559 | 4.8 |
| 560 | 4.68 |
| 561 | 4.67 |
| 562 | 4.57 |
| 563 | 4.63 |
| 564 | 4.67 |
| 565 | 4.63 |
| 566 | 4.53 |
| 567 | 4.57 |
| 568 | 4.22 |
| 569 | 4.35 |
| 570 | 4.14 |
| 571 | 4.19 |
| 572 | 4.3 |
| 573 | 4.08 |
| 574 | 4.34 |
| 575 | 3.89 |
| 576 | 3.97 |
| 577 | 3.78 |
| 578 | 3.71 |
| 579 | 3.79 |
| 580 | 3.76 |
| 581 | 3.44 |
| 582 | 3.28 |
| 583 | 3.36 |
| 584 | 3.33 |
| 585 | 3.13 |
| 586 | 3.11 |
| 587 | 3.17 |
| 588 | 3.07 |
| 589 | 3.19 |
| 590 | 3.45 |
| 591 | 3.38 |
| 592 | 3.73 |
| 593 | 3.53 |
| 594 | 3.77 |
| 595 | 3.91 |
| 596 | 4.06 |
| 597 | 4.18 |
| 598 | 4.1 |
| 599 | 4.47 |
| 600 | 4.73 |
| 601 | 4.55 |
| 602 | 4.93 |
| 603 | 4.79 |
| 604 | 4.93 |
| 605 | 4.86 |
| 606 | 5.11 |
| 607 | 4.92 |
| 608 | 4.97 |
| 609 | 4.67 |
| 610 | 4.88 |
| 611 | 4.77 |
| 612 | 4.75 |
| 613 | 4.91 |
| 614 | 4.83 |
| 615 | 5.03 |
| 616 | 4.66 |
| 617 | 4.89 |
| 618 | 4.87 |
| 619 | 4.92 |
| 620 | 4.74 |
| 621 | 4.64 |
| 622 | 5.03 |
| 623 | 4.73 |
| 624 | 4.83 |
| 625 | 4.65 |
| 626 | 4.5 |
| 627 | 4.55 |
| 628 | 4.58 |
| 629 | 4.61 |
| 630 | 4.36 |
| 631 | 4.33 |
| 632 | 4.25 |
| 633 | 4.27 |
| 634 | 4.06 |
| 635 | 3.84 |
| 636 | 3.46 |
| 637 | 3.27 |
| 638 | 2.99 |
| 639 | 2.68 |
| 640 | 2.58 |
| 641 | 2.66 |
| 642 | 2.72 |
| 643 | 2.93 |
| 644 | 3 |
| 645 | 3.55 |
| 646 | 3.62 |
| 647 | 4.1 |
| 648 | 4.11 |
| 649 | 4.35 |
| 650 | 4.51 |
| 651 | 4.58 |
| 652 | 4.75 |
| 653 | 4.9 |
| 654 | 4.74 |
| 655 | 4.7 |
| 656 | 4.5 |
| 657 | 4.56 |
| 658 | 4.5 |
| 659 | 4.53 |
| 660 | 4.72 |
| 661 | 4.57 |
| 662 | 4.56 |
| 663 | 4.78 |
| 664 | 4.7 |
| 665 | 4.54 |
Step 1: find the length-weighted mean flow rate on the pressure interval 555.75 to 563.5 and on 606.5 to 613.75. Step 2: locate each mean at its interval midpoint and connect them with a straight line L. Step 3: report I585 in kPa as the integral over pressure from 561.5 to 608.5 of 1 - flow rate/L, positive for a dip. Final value 6.6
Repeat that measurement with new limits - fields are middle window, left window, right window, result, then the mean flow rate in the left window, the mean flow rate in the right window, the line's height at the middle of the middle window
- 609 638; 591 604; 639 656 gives -3.5 kPa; 4.22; 3.85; 4.03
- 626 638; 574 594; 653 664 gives 0.3 kPa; 3.51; 4.63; 4.23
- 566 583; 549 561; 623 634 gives 2.5 kPa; 4.72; 4.48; 4.66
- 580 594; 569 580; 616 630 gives 2.8 kPa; 4.02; 4.72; 4.2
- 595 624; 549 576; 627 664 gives -3.3 kPa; 4.52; 4.05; 4.25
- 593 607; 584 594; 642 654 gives -4.1 kPa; 3.33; 4.01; 3.46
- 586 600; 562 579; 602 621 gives 2.7 kPa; 4.25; 4.86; 4.58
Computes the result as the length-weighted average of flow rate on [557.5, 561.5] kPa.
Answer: 4.67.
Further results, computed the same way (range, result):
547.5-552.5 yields 4.75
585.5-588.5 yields 3.12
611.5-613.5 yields 4.83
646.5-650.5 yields 4.27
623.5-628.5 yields 4.62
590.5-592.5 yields 3.55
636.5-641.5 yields 2.84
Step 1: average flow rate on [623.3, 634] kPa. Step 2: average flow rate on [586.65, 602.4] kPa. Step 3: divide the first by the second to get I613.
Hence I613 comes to 1.2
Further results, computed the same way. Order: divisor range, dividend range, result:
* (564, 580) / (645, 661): 1.07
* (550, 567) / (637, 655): 0.79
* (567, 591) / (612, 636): 1.24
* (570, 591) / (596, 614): 1.30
